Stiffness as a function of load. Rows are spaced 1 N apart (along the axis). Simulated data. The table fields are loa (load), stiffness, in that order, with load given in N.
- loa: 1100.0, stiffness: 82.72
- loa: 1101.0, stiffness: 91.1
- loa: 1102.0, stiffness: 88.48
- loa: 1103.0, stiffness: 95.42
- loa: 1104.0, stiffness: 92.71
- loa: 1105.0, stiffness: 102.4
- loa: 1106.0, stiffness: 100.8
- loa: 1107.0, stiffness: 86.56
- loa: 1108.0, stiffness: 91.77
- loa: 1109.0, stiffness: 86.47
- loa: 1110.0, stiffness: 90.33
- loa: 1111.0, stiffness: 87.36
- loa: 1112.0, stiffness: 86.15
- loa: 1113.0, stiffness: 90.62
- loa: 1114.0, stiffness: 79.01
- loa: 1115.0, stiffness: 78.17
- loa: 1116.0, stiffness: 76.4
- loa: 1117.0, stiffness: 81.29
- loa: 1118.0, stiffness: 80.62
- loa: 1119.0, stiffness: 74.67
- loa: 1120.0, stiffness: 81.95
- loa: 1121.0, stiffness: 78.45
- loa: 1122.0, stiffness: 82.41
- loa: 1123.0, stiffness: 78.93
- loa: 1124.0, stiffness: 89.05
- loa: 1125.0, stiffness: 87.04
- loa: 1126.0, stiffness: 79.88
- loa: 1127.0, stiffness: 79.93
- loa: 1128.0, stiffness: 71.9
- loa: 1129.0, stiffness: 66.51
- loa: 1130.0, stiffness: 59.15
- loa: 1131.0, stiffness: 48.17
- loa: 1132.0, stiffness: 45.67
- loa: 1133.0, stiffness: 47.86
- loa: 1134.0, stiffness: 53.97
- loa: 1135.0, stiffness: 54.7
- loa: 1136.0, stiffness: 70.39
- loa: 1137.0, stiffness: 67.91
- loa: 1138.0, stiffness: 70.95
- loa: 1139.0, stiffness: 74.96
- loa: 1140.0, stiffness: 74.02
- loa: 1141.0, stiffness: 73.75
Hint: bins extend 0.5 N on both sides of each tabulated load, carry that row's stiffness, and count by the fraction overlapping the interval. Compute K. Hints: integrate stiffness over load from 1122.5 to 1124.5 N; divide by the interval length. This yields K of 84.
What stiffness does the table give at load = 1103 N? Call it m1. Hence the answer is 95.42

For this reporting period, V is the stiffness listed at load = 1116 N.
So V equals 76.4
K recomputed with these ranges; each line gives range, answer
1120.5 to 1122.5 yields 80.4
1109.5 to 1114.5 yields 86.7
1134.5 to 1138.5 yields 66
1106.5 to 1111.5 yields 88.5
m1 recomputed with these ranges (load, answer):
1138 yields 70.95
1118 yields 80.62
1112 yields 86.15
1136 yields 70.39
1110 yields 90.33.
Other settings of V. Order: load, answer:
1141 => 73.75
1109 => 86.47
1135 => 54.7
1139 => 74.96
